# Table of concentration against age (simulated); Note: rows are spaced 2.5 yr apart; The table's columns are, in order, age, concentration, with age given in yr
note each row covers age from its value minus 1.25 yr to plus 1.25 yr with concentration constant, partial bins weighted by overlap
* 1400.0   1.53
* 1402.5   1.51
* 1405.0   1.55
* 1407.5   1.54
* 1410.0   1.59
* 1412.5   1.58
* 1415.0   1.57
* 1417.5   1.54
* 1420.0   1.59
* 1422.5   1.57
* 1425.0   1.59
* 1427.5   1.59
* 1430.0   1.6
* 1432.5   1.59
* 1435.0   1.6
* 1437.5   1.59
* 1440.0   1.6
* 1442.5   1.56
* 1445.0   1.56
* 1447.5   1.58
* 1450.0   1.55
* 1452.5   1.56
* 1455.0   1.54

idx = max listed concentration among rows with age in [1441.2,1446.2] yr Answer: 1.56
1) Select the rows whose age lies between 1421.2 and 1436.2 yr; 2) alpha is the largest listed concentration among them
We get 1.6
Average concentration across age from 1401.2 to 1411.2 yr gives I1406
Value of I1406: 1.55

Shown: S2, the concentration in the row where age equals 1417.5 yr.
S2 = 1.54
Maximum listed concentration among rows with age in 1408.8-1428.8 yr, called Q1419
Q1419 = 1.59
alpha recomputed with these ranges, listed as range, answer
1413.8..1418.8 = 1.57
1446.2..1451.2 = 1.58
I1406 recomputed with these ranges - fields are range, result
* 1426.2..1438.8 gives 1.59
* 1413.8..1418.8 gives 1.56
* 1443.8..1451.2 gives 1.56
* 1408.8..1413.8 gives 1.58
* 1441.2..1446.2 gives 1.56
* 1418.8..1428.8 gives 1.59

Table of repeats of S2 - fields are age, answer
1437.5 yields 1.59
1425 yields 1.59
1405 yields 1.55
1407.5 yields 1.54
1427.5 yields 1.59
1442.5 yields 1.56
